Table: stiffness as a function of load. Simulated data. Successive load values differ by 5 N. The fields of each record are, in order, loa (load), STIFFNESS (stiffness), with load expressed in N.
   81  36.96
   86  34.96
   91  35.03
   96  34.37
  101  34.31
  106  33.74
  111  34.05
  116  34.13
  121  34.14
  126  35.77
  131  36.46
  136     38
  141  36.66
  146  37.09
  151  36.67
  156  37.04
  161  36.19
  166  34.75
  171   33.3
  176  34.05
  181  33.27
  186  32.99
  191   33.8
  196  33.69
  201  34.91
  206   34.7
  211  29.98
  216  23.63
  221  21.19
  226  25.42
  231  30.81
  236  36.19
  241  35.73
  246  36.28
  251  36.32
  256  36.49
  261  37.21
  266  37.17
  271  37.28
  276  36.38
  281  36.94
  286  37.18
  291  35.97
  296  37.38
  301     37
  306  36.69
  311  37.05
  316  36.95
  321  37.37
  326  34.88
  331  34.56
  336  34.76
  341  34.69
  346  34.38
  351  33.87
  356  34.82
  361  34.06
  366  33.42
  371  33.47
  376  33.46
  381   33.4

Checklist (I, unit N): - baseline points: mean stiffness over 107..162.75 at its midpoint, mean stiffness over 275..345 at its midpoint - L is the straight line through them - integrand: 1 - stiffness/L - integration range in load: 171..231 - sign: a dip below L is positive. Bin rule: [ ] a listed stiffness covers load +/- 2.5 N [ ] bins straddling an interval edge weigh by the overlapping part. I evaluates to 8.7 N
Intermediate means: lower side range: 36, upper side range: 36.2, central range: 30.8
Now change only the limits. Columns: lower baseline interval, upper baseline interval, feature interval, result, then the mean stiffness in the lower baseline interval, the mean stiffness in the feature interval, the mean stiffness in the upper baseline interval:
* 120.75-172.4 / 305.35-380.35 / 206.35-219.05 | 2.8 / 36.1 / 27.9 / 34.9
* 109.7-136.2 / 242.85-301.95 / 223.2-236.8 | 2.4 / 35.3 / 29.9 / 36.8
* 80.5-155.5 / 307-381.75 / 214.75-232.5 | 5.1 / 35.5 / 25.1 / 34.8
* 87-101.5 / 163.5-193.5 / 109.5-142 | -1.2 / 34.6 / 35.6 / 33.7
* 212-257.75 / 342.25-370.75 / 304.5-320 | -1.8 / 31.2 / 37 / 34.1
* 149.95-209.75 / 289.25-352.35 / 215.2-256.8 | 4.3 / 34.5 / 31.4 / 35.8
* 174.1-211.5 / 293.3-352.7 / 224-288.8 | -1.3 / 33.6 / 35.4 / 35.8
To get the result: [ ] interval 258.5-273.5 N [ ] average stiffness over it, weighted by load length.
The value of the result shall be 37.2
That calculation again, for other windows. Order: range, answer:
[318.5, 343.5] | 35.3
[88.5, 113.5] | 34.3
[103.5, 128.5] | 34.4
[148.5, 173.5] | 35.6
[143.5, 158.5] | 36.9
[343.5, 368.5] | 34.1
